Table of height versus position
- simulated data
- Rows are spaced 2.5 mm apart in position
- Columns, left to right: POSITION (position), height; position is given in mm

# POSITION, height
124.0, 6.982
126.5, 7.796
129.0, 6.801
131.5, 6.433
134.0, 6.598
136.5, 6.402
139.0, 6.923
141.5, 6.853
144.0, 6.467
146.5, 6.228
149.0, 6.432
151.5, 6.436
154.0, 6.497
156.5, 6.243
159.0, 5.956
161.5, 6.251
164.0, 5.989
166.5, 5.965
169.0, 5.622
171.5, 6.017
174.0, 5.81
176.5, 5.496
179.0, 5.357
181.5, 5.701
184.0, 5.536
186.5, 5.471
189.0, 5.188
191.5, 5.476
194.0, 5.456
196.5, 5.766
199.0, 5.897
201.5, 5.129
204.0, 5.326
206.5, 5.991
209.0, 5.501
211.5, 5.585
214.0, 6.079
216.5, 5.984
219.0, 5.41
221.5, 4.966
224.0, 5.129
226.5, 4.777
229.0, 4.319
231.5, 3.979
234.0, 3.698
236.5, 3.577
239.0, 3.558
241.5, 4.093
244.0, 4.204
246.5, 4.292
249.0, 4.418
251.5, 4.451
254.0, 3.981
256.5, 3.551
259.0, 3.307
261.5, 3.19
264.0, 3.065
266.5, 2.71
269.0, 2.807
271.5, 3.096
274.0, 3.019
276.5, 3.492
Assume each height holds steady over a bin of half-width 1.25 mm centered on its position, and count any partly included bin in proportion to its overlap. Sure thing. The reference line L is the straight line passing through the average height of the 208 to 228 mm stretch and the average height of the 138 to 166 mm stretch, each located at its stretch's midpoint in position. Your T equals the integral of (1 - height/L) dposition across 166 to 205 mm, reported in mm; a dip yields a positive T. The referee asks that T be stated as 2.1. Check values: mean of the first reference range 6.37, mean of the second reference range 5.41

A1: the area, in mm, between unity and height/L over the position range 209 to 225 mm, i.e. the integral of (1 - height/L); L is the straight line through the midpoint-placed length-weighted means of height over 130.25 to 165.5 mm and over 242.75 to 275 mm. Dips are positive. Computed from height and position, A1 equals -3.1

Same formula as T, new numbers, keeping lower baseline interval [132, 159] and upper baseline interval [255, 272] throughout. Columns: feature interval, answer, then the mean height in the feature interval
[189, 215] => -4.0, 5.6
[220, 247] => -1.8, 4.24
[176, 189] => -0.1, 5.48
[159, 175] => -0.2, 5.95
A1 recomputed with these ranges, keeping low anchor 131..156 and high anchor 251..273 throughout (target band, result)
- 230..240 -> 0.8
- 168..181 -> 0.0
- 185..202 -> -1.1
